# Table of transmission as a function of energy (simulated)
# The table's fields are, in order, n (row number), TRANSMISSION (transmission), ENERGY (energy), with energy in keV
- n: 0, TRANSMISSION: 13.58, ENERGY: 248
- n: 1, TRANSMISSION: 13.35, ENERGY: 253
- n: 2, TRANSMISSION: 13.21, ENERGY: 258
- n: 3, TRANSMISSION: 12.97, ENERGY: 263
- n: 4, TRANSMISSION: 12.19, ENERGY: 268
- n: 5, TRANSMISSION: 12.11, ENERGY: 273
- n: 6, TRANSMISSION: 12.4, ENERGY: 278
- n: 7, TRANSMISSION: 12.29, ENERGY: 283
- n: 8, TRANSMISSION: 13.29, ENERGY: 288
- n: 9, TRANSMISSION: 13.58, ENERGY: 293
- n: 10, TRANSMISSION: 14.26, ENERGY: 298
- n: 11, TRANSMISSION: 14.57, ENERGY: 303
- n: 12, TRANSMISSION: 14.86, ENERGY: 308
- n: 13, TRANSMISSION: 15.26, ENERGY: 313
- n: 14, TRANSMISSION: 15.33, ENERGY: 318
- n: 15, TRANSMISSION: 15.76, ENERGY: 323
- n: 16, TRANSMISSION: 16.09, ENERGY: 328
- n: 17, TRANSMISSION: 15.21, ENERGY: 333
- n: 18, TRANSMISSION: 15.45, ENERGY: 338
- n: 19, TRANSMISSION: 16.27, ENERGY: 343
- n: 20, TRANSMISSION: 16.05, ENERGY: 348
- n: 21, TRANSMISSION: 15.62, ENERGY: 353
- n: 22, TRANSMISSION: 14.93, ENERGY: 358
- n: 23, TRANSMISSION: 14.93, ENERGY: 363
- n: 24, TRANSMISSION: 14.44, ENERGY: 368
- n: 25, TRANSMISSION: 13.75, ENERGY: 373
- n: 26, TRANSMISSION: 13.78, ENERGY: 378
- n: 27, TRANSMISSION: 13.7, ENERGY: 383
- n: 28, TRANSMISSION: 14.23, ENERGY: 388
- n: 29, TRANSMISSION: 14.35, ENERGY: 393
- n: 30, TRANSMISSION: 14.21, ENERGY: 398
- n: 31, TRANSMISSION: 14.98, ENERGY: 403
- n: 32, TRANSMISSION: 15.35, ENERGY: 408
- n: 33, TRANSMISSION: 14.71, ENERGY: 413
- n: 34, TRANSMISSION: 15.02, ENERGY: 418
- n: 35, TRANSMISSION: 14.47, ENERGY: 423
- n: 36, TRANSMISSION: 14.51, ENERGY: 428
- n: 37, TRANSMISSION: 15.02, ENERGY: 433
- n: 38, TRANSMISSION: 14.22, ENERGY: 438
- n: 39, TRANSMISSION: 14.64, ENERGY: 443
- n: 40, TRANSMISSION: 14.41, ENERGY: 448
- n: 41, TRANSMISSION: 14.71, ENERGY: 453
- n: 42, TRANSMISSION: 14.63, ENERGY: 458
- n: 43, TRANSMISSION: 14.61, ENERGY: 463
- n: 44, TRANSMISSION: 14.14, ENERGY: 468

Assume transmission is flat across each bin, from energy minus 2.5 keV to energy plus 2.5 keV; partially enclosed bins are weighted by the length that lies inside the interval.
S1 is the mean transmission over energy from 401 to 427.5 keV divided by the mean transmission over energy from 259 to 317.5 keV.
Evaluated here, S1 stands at 1.1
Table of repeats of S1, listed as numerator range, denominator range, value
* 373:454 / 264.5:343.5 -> 1.02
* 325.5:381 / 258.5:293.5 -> 1.19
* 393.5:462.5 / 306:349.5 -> 0.94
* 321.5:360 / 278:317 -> 1.12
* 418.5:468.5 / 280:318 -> 1.03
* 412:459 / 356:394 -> 1.03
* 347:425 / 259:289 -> 1.17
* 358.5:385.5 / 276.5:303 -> 1.06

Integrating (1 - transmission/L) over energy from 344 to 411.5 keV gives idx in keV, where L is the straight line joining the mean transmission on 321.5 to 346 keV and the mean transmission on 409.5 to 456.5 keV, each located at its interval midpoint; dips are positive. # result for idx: 2.6 keV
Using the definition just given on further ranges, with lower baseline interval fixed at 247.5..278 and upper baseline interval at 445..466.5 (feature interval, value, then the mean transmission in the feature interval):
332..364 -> -4.58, 15.5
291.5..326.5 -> -4.32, 14.9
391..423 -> -1.42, 14.8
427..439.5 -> -0.22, 14.6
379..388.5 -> 0.02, 13.9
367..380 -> -0.12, 13.9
